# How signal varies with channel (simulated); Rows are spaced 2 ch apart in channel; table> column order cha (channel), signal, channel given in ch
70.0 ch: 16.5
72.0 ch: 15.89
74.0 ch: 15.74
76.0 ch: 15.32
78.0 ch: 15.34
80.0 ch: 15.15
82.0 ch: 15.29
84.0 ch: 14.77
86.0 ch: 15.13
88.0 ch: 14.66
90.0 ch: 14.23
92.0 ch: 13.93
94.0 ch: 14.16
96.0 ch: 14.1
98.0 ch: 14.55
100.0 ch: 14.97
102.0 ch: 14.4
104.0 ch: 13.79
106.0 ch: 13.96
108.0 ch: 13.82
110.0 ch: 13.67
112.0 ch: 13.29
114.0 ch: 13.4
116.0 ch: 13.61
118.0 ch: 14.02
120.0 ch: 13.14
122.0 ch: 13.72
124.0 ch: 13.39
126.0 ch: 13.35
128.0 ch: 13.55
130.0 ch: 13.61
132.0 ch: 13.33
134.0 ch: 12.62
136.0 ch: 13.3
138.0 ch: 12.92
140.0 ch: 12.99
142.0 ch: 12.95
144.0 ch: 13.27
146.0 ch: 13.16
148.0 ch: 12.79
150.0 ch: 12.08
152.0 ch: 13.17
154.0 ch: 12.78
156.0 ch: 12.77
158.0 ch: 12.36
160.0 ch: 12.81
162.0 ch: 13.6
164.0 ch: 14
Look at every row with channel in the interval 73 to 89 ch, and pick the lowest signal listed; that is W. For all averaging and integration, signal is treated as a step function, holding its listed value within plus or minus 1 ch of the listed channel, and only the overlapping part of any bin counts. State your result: 14.66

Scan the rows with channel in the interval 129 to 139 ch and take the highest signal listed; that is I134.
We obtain 13.61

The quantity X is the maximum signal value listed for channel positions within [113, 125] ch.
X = 14.02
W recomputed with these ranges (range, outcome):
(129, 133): 13.33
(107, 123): 13.14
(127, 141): 12.62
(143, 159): 12.08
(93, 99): 14.1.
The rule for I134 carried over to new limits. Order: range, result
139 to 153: 13.27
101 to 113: 14.4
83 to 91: 15.13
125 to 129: 13.55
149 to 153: 13.17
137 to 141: 12.99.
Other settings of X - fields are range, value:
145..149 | 13.16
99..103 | 14.97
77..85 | 15.34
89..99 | 14.55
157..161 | 12.81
